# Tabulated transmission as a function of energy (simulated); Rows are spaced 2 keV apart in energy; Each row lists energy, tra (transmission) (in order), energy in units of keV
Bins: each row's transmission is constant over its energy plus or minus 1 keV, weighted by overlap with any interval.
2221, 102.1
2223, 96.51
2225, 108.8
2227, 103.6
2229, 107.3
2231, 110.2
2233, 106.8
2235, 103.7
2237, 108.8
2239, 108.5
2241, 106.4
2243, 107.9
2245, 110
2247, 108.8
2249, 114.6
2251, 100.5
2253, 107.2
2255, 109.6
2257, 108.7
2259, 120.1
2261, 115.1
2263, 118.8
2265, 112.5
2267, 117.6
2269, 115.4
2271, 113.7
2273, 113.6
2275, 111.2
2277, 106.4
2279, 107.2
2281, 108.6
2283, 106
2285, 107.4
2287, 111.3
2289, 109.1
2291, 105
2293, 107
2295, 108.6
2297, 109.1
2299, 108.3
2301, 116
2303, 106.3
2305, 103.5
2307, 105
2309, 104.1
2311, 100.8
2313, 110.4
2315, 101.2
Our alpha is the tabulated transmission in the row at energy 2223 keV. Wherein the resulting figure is 96.51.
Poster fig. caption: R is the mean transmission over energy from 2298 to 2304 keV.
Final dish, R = 110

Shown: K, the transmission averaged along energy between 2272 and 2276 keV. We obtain 112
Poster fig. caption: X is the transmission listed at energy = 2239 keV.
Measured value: 108.5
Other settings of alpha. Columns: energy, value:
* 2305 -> 103.5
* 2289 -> 109.1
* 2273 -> 113.6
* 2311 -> 100.8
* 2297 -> 109.1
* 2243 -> 107.9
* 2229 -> 107.3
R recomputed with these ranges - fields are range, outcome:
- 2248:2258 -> 108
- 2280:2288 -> 108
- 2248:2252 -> 108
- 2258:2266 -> 117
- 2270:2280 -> 110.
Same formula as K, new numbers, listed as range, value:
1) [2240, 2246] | 108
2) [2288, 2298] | 108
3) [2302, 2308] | 105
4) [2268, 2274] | 114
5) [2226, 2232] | 107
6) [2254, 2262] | 113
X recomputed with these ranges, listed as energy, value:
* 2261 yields 115.1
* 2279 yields 107.2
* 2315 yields 101.2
